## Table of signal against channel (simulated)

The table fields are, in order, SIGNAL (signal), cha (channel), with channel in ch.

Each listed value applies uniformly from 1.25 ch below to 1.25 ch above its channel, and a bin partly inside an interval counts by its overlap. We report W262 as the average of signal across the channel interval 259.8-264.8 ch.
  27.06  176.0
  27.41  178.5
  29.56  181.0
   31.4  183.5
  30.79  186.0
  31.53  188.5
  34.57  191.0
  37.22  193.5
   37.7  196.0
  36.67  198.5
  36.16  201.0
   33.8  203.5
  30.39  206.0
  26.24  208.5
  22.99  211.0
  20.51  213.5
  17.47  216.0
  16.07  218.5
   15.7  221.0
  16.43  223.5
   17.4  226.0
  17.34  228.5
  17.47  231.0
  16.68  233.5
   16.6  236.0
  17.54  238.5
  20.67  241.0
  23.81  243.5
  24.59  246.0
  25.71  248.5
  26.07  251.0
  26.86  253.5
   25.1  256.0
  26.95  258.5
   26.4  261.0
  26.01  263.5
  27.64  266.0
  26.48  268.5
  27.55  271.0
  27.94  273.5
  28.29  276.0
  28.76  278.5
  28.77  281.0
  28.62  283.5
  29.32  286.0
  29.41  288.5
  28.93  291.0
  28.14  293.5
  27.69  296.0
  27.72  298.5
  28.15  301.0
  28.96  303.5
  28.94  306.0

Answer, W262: 26.2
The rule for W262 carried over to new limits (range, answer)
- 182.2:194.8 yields 33.1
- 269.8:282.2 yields 28.3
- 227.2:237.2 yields 17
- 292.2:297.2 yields 27.9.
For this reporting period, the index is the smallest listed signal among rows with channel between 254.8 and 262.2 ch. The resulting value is 25.1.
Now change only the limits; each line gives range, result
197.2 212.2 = 22.99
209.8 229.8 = 15.7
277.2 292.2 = 28.62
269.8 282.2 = 27.55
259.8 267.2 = 26.01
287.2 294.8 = 28.14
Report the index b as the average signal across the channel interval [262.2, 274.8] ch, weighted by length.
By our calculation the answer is 27.1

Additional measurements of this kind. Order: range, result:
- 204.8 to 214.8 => 25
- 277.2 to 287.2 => 28.9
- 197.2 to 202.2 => 36.4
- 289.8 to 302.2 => 28.1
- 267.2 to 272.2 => 27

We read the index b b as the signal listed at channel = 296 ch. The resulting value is 27.69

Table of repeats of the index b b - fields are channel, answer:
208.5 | 26.24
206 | 30.39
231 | 17.47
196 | 37.7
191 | 34.57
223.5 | 16.43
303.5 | 28.96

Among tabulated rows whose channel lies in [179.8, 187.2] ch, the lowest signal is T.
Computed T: 29.56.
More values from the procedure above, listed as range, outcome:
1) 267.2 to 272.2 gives 26.48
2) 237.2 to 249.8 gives 17.54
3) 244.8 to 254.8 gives 24.59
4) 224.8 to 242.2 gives 16.6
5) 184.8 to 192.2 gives 30.79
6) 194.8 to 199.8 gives 36.67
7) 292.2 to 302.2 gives 27.69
